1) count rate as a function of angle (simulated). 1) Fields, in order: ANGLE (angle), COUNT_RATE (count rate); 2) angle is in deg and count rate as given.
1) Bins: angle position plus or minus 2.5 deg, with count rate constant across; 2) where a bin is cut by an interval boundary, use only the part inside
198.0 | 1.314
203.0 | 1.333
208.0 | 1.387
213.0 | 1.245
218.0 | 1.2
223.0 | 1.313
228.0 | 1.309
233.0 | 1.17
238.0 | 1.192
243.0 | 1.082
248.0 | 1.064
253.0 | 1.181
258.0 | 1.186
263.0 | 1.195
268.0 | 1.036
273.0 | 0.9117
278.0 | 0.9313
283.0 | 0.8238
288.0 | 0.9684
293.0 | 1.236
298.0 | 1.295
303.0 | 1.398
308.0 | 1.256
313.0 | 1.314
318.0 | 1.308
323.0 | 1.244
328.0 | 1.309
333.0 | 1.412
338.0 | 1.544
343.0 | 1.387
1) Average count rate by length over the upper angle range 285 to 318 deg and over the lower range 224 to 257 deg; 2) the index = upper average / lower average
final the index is 1.06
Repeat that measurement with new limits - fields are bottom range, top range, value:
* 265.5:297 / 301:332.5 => 1.31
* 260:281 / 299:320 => 1.29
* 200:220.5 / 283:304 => 0.90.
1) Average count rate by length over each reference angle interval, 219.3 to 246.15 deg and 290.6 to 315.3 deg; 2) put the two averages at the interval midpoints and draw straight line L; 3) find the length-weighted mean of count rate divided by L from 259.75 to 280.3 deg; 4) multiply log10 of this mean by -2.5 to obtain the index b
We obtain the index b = 0.22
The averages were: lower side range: 1.21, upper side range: 1.3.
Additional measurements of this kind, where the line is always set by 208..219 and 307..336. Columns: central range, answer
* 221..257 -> 0.079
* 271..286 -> 0.405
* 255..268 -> 0.111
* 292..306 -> -0.010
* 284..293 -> 0.264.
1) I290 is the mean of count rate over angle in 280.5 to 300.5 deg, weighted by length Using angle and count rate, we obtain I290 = 1.08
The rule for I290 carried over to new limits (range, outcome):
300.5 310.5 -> 1.33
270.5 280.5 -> 0.921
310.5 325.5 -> 1.29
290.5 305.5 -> 1.31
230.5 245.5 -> 1.15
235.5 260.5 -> 1.14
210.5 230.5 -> 1.27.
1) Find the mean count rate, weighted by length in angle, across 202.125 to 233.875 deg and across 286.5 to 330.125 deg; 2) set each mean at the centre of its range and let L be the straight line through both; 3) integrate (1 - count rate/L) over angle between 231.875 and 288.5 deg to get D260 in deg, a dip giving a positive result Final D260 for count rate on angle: 9.42 deg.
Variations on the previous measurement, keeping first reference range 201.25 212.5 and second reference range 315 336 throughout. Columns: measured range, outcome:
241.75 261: 2.9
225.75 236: 0.8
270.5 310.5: 6.8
